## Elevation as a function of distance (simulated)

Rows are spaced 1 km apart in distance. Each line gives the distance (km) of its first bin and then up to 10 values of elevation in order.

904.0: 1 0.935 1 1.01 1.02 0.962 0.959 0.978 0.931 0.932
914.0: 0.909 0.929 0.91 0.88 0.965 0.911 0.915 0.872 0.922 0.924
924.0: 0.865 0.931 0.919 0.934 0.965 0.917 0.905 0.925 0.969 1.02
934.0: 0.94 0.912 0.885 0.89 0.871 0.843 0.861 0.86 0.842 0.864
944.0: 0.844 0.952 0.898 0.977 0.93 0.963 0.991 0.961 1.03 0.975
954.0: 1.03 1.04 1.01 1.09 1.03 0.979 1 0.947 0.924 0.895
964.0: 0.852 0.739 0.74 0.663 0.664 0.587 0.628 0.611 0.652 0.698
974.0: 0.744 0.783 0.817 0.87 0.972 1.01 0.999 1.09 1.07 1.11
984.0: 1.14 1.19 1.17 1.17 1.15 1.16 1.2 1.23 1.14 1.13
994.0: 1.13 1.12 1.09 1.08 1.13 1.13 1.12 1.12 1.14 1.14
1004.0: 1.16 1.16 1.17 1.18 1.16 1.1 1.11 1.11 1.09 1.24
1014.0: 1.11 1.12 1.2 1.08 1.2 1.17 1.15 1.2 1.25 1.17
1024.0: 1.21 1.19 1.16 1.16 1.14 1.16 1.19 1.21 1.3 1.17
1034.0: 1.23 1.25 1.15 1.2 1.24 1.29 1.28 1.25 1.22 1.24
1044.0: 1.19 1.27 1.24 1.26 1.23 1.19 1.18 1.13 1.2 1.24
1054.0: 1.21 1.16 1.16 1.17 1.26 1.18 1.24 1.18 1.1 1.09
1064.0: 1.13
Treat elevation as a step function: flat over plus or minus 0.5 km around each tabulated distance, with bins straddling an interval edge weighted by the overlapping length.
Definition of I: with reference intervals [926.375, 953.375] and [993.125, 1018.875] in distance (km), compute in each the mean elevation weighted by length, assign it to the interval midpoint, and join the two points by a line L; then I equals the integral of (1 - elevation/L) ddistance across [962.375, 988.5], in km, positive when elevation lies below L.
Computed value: 3.9 km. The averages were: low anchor 0.923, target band 0.885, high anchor 1.14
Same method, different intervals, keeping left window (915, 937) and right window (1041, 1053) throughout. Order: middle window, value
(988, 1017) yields -0.87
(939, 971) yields 3.25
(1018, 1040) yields -0.54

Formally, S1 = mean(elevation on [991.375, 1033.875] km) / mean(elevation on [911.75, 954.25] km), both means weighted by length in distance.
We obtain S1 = 1.3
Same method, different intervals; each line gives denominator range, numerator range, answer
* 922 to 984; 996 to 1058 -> 1.31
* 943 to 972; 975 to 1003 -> 1.23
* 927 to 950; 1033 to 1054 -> 1.34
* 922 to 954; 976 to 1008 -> 1.21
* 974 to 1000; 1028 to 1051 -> 1.13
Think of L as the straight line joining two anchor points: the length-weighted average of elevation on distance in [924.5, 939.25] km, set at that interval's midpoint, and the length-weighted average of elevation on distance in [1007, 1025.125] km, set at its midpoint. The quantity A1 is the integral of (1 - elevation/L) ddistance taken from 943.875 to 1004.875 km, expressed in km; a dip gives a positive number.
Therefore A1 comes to 3.6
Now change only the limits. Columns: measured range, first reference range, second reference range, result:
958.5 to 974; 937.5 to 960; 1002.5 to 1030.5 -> 3.6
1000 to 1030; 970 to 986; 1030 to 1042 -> -1.1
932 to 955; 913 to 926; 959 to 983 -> -1.4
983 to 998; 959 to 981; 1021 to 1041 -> -3.3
